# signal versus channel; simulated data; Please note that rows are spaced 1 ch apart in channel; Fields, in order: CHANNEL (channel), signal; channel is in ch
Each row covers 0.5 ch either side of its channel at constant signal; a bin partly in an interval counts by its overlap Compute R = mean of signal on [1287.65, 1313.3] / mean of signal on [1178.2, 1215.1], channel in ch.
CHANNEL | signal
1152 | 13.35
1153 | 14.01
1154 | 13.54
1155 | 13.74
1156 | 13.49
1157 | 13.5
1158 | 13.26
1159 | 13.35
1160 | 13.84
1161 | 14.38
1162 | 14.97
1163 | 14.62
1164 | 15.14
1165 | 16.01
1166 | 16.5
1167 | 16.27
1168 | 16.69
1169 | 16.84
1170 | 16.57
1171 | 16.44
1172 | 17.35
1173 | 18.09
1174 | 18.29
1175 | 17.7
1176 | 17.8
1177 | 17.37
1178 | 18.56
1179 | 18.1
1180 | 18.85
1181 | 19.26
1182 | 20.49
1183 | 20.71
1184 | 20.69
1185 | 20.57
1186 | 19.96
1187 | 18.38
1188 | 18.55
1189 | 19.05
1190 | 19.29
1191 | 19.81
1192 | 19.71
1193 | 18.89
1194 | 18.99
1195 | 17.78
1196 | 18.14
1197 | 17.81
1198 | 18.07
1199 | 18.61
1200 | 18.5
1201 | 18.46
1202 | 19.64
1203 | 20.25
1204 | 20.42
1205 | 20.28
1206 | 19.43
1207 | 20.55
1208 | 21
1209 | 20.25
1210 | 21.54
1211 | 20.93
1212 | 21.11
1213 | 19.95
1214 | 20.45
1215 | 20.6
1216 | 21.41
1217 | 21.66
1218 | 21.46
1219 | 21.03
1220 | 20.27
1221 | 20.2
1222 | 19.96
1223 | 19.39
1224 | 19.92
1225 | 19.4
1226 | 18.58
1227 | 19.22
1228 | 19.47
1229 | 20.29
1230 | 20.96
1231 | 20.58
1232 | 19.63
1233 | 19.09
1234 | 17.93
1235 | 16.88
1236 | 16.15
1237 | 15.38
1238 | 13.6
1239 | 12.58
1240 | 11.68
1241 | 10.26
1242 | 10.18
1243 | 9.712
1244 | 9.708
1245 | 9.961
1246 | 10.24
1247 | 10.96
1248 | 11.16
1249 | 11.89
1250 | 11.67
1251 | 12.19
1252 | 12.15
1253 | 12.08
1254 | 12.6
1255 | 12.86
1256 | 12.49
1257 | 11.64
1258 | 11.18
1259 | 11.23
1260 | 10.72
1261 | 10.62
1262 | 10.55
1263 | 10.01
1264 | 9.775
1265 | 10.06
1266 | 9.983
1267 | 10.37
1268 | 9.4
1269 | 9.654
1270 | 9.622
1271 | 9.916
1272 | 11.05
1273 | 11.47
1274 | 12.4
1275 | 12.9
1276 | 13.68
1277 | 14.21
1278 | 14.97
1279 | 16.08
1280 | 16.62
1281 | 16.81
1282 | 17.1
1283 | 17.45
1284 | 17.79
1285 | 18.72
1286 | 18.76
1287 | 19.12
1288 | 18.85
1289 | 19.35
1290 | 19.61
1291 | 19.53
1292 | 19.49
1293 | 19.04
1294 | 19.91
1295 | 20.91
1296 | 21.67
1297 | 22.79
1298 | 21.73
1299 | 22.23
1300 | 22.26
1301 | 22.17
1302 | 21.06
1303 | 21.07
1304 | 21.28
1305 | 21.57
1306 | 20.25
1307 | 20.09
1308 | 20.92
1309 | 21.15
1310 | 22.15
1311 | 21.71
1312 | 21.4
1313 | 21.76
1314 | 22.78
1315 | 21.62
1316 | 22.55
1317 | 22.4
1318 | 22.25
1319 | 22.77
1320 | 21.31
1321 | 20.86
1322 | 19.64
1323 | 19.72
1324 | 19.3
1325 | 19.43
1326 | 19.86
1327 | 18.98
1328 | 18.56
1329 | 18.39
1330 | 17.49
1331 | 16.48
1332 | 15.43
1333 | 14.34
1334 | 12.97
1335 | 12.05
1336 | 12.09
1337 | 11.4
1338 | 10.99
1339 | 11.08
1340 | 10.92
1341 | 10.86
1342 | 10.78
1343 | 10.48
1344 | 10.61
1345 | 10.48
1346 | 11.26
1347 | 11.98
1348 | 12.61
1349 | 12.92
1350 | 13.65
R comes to 1.07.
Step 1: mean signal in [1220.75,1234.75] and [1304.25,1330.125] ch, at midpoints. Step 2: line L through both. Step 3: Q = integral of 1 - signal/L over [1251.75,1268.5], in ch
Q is 7.51 ch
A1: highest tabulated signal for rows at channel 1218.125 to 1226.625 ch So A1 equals 21.03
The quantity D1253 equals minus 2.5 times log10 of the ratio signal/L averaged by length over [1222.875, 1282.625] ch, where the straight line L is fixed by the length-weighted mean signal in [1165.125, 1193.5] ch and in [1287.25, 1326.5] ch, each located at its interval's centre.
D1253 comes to 0.42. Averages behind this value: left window 18.4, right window 21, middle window 13.5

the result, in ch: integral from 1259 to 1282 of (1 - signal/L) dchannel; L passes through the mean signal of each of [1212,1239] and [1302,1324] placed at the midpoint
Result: 9.5 ch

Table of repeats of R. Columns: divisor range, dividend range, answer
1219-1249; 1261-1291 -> 0.88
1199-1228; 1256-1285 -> 0.62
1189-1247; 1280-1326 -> 1.13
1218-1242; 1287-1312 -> 1.17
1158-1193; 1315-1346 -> 0.92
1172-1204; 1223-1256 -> 0.78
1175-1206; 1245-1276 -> 0.58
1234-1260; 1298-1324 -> 1.77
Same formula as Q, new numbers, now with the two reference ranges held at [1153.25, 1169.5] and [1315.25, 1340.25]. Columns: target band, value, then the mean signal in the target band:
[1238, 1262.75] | 7.4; 11.3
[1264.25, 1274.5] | 3.8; 10.4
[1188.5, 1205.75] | -4.2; 19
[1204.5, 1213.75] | -3.0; 20.6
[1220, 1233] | -3.3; 19.8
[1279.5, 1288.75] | -0.7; 18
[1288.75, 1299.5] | -2.4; 20.6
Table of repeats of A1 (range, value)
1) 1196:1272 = 21.66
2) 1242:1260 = 12.86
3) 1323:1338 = 19.86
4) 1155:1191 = 20.71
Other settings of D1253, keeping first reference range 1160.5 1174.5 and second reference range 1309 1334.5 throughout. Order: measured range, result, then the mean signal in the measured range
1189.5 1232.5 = -0.15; 19.9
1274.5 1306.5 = 0.00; 19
